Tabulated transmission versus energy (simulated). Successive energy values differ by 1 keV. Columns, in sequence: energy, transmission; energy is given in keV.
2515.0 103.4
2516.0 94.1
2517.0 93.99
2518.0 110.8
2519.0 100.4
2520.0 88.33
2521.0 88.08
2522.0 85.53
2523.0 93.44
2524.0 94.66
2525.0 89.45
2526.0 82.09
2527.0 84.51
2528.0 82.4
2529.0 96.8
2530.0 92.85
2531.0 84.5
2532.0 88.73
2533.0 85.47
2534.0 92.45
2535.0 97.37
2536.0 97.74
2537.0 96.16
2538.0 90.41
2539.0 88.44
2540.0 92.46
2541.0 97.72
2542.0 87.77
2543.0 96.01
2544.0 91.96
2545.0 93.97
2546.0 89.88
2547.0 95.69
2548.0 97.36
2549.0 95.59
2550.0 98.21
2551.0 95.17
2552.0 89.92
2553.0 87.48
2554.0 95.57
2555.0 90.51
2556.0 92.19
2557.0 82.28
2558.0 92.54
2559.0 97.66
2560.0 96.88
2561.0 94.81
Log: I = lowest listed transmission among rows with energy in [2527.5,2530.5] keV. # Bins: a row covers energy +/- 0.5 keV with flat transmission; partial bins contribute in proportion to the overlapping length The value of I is 82.4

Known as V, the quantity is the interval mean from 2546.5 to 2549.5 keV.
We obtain 96.2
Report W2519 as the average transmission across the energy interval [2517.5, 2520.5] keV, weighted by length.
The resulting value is 99.8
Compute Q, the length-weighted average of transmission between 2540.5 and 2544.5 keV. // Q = 93.4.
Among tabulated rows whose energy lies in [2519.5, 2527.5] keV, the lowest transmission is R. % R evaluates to 82.09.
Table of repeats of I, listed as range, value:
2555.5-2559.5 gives 82.28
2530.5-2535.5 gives 84.5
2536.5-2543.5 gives 87.77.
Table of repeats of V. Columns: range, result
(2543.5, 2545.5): 93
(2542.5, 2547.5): 93.5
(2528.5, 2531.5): 91.4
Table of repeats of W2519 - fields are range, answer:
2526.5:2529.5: 87.9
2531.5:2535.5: 91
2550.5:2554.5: 92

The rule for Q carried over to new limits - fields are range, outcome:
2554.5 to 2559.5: 91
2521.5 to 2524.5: 91.2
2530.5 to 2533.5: 86.2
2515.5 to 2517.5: 94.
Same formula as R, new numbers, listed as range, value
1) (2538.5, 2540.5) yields 88.44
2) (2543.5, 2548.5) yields 89.88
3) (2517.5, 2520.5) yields 88.33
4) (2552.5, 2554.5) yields 87.48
